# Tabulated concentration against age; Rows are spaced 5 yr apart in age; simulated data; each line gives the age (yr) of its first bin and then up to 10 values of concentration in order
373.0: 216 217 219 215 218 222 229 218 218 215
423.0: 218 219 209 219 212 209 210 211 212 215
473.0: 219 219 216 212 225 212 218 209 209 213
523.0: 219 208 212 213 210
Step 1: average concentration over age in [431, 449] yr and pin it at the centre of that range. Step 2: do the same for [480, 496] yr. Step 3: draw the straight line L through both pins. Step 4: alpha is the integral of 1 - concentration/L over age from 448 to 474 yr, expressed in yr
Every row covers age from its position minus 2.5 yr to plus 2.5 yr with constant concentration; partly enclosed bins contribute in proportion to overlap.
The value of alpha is 0.3 yr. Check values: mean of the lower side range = 213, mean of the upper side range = 218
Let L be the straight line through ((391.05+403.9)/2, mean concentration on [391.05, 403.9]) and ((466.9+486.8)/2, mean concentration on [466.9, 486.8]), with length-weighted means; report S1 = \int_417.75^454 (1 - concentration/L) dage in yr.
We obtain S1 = 1.0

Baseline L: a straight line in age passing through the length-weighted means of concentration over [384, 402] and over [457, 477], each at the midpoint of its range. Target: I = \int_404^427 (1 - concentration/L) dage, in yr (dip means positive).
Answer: -0.02 yr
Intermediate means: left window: 219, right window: 215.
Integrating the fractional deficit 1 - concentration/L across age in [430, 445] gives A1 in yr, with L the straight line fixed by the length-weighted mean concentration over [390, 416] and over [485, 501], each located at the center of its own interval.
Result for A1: 0.4 yr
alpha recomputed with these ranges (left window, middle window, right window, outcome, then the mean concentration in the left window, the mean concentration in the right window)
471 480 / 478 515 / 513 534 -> 0.2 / 219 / 213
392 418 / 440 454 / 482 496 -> 0.5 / 221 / 218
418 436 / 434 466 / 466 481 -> 0.7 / 215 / 218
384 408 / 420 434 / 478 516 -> 0.2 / 221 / 215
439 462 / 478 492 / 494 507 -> -0.1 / 211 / 215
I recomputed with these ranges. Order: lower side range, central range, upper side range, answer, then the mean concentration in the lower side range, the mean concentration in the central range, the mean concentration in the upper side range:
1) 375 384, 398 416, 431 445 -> -0.5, 218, 222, 214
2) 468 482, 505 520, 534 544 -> 0.3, 218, 210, 212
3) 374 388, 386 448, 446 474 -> -0.7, 217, 217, 212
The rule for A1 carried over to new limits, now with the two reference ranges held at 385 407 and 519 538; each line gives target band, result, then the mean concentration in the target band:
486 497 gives -0.1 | 218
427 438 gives 0.2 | 214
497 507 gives 0.0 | 215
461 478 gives 0.0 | 216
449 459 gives 0.3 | 210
